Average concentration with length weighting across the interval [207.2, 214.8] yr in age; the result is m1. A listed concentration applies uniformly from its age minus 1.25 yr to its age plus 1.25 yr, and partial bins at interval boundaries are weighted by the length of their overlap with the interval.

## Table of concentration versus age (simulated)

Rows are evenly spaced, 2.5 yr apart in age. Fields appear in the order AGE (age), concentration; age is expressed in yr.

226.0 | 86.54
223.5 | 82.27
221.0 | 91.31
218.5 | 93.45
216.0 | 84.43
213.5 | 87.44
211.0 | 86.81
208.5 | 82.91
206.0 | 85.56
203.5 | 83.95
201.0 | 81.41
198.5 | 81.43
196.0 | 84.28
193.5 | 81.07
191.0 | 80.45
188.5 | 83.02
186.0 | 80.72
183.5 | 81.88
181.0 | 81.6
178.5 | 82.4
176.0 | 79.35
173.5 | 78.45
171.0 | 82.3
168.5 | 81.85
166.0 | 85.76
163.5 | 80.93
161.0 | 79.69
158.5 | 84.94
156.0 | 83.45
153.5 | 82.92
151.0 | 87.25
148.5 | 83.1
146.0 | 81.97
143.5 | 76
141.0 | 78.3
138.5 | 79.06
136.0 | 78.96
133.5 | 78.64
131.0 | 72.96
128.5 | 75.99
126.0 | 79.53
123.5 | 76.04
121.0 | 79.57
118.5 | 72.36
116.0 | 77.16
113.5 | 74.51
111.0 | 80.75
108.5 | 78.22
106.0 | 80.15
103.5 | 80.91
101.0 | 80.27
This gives 85.7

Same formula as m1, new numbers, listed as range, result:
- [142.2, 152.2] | 82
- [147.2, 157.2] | 84.2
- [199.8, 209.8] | 83.5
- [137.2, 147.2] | 78.8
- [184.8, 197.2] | 81.9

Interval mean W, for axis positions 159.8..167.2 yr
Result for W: 82.1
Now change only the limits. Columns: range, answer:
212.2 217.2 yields 86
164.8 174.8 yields 82.1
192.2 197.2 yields 82.6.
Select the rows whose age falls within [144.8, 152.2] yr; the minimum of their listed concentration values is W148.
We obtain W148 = 81.97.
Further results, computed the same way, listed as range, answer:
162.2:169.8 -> 80.93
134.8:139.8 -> 78.96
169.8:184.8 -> 78.45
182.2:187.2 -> 80.72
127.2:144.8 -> 72.96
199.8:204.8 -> 81.41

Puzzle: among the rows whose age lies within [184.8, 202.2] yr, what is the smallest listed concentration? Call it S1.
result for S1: 80.45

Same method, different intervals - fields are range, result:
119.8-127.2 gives 76.04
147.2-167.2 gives 79.69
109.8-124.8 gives 72.36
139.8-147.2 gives 76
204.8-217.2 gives 82.91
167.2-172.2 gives 81.85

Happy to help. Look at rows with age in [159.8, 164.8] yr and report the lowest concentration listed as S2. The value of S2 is 79.69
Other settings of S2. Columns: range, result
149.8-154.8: 82.92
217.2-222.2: 91.31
